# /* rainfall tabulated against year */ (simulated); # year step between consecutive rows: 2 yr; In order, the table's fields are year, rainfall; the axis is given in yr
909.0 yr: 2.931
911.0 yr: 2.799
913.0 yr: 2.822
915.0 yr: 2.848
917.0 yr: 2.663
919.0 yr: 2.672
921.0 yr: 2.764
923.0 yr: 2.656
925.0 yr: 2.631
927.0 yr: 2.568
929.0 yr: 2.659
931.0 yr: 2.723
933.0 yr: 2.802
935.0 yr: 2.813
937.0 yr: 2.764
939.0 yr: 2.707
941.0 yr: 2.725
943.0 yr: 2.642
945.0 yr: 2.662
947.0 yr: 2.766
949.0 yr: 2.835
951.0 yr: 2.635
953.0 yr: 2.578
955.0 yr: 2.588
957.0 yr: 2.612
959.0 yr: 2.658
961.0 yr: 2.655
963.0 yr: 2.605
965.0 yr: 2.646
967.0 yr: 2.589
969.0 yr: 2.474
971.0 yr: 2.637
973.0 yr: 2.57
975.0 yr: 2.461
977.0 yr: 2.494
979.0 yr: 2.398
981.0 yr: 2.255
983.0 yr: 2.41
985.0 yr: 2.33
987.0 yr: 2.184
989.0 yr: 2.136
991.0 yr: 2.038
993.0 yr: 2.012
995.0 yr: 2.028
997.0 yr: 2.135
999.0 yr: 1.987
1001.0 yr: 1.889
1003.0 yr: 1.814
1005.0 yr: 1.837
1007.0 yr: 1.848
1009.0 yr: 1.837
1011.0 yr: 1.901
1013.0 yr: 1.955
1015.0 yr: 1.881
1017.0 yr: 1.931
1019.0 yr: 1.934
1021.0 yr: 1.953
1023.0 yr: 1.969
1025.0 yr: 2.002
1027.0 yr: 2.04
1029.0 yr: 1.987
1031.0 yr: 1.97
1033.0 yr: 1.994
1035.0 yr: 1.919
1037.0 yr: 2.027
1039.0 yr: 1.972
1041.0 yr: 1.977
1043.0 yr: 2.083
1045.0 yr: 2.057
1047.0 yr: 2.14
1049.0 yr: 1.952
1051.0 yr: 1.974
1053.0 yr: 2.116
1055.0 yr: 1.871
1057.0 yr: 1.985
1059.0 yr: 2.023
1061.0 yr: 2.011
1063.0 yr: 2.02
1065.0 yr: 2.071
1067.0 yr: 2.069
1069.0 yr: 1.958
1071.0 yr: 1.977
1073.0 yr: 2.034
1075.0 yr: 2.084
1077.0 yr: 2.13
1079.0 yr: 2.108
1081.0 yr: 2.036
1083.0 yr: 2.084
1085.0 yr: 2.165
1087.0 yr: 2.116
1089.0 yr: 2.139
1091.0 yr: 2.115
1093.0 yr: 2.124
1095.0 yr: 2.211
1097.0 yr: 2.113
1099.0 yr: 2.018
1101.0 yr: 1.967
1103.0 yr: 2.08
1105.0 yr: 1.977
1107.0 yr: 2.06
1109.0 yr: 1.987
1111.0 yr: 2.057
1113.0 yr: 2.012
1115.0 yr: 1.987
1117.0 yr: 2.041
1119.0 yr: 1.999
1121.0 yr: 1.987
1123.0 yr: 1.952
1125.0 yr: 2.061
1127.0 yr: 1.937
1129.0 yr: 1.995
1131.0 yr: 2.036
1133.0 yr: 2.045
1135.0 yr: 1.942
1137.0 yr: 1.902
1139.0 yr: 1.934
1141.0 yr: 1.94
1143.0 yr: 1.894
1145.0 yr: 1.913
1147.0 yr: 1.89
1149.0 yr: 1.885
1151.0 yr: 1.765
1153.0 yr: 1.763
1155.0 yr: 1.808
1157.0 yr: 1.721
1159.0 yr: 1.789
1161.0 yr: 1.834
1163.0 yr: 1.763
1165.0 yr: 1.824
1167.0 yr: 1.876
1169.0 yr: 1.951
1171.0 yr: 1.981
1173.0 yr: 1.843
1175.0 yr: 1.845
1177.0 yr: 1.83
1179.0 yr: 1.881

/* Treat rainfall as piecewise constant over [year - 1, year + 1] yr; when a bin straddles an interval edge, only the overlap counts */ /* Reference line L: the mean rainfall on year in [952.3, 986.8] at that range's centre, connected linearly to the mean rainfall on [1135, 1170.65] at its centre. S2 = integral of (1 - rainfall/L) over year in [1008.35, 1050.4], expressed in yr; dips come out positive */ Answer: 5.92 yr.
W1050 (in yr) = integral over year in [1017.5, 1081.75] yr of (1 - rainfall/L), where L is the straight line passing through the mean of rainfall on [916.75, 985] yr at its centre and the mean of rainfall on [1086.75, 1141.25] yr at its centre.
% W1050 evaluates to 6.98 yr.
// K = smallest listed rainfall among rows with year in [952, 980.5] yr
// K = 2.398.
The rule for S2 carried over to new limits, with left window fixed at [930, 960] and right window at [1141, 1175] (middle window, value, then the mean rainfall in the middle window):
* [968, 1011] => 6.0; 2.17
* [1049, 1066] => 1.8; 2.01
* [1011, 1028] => 3.2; 1.95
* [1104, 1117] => 0.1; 2.02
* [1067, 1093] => 0.9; 2.08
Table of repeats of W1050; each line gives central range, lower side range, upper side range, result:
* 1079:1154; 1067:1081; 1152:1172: -2.3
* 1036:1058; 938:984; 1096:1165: 2.4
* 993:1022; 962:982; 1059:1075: 5.0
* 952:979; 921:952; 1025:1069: -0.5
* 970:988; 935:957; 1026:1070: 0.4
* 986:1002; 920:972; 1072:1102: 2.7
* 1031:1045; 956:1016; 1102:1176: 0.9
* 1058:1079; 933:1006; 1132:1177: 0.9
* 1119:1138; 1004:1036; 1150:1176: -1.3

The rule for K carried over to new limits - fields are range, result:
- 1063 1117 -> 1.958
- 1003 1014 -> 1.814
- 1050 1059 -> 1.871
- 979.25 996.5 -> 2.012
